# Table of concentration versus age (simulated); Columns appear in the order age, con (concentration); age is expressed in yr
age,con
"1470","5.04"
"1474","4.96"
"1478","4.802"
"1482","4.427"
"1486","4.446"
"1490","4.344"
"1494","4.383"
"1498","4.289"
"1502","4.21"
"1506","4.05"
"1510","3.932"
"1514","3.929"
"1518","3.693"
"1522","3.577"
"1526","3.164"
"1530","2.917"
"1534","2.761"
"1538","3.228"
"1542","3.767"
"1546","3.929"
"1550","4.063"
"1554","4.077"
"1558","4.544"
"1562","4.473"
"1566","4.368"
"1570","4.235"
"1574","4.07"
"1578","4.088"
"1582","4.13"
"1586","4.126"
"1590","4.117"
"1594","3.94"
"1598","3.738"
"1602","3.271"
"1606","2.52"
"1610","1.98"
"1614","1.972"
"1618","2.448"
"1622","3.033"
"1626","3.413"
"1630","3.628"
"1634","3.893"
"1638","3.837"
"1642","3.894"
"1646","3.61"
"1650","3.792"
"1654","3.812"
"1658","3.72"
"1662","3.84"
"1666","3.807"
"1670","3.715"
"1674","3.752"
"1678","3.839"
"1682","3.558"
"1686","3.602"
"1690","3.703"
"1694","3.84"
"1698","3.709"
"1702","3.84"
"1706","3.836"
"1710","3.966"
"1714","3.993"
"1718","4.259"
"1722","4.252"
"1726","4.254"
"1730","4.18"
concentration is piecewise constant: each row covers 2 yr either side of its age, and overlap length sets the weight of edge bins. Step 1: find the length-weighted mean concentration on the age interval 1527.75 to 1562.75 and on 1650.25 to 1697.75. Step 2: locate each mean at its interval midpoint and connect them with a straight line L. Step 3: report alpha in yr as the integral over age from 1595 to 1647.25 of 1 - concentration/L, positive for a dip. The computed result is 7.8 yr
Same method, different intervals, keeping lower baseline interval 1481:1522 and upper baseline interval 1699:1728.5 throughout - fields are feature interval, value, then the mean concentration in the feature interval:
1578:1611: 4.33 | 3.56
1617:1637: 3.58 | 3.35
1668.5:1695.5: 2.31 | 3.71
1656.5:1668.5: 0.83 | 3.79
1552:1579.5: -1.07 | 4.27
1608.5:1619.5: 5.28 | 2.13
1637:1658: 1.52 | 3.78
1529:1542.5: 3.28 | 3.12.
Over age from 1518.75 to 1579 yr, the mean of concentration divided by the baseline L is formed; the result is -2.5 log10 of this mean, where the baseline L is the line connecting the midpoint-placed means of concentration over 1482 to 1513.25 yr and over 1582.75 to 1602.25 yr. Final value 0.067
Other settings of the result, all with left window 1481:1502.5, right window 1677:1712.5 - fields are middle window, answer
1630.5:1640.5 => 0.03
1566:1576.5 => -0.02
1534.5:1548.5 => 0.18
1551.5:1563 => -0.05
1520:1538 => 0.34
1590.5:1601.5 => 0.07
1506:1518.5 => 0.10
